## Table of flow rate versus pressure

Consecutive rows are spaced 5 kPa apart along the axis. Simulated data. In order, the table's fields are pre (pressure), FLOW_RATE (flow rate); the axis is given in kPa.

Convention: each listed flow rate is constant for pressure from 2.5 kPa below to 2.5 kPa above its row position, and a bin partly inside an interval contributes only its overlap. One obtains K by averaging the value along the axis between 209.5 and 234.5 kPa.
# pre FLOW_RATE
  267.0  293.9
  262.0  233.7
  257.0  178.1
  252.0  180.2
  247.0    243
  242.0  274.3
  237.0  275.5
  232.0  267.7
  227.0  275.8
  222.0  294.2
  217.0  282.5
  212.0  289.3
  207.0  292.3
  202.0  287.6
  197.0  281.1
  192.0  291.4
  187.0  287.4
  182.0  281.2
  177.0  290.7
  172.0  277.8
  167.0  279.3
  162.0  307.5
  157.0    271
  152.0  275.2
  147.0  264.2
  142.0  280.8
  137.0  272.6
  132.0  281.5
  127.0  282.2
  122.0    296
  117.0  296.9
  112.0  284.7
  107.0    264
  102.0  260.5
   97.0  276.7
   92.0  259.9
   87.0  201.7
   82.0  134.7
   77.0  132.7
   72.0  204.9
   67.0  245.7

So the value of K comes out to 282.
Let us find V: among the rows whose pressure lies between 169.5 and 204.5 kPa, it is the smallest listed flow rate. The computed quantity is 277.8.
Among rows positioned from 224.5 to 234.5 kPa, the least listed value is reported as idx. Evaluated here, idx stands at 267.7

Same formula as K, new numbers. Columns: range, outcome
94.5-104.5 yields 269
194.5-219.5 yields 287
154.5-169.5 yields 286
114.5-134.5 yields 289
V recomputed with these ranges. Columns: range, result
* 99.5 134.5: 260.5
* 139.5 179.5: 264.2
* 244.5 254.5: 180.2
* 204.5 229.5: 275.8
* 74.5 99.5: 132.7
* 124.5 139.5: 272.6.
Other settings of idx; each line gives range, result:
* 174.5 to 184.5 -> 281.2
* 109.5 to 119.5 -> 284.7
